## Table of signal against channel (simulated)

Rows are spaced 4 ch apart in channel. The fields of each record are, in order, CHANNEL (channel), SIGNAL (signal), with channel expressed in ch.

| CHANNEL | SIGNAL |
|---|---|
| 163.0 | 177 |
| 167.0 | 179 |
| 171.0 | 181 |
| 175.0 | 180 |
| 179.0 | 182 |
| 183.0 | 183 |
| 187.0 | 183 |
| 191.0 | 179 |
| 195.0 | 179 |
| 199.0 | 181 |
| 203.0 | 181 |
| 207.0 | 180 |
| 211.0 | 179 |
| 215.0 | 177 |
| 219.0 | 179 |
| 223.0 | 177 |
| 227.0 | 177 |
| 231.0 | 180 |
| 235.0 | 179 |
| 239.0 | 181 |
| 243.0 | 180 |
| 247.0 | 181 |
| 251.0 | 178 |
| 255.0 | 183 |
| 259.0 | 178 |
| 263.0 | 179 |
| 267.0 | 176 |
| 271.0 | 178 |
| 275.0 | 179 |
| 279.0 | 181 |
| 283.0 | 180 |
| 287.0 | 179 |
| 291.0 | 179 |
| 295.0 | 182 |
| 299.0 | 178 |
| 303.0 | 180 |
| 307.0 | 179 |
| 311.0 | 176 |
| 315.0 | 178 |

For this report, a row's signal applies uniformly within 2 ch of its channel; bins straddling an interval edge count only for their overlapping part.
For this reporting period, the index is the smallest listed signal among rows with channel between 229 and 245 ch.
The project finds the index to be 179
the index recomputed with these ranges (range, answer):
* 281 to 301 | 178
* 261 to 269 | 176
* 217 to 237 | 177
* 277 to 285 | 180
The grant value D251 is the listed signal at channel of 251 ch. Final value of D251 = 178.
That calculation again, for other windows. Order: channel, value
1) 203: 181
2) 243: 180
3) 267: 176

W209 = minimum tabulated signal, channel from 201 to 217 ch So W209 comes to 177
